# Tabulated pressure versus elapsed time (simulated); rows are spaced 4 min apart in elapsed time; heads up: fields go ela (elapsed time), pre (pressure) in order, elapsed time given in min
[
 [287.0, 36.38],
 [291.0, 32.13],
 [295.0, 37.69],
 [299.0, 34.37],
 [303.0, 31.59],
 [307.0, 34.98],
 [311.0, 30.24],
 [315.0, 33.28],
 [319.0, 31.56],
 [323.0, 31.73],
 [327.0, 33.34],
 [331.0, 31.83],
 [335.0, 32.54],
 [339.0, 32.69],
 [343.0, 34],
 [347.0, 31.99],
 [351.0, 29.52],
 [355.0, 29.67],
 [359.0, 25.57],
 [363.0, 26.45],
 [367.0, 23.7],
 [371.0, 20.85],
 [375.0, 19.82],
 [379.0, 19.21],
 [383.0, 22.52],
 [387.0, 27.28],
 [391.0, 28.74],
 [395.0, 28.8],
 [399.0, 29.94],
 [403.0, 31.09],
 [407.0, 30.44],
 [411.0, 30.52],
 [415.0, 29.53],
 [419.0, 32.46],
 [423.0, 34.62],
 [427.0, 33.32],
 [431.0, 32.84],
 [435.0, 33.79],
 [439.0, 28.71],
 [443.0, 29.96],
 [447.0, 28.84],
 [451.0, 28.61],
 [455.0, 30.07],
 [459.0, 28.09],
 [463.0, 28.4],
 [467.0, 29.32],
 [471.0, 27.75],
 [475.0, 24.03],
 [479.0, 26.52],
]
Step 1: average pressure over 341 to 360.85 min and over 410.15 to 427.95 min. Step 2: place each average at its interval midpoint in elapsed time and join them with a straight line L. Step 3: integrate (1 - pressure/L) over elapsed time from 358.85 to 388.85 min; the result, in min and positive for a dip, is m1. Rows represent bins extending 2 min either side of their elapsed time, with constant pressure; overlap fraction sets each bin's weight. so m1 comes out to 7.6 min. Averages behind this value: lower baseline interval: 30.2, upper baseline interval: 32.1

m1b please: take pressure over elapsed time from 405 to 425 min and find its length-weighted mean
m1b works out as 31.5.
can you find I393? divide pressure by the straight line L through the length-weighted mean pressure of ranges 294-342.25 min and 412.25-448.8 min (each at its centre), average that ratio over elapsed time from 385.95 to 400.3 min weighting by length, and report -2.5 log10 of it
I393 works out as 0.118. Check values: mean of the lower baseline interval 32.9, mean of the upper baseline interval 31.6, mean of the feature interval 28.7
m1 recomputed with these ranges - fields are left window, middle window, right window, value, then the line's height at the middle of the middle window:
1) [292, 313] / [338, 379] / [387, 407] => 5.8 min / 31.2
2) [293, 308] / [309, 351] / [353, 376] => -3.3 min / 30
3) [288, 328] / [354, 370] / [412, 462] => 3.2 min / 32.2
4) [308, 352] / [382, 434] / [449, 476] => -1.0 min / 29.8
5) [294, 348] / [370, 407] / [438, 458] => 6.1 min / 30.9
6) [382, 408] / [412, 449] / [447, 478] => -4.3 min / 28.3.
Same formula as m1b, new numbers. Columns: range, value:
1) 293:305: 34.6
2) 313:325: 32.2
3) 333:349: 32.8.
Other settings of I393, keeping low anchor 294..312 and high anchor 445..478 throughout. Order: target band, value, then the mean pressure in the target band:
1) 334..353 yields 0.01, 32.1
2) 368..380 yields 0.47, 20.3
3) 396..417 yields -0.01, 30.2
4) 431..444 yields -0.08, 31.2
